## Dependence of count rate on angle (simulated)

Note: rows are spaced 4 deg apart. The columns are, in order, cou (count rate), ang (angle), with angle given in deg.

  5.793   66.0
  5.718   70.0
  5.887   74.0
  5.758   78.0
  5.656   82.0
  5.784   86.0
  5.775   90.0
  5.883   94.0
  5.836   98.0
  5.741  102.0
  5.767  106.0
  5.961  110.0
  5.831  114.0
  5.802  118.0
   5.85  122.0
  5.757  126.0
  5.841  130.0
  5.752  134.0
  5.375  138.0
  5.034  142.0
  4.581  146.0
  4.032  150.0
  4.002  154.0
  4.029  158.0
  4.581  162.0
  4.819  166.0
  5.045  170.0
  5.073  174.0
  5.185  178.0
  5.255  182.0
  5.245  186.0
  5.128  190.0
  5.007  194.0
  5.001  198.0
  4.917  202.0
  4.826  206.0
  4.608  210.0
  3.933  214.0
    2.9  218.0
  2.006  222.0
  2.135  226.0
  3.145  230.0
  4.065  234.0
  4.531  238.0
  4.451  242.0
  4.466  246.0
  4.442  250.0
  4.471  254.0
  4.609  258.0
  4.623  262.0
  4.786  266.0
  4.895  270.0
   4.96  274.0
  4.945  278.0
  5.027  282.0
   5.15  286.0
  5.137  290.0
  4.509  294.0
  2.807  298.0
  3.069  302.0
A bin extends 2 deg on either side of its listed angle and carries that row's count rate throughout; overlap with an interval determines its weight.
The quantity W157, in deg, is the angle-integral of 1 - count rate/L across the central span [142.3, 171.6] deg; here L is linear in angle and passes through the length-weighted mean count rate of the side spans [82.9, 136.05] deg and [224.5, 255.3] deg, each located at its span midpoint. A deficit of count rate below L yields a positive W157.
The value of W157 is 3.8 deg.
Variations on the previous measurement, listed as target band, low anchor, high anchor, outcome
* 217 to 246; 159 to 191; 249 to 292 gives 8.80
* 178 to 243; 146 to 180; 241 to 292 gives 6.23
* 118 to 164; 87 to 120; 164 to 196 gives 3.86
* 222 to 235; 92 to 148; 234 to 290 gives 5.42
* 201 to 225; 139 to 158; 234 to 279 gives 4.17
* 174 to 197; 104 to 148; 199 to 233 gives -4.65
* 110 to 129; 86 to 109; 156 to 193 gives -0.93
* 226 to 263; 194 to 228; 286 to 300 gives -1.29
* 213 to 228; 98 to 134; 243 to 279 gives 7.01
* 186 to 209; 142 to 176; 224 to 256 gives -3.83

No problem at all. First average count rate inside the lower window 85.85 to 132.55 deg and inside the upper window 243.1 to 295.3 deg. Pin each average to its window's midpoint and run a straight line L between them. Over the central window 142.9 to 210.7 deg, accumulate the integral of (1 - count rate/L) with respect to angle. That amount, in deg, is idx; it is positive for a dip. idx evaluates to 7.3 deg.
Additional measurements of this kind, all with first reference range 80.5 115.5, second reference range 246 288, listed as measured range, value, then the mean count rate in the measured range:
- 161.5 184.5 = 1.38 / 5.03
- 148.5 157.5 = 2.39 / 4.02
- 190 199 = 0.32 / 5.03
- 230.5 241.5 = 1.77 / 4.16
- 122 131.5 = -0.30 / 5.81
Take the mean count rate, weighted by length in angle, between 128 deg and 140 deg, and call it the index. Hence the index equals 5.66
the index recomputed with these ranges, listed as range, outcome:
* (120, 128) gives 5.8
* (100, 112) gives 5.82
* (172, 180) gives 5.13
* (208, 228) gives 3.12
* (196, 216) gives 4.66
